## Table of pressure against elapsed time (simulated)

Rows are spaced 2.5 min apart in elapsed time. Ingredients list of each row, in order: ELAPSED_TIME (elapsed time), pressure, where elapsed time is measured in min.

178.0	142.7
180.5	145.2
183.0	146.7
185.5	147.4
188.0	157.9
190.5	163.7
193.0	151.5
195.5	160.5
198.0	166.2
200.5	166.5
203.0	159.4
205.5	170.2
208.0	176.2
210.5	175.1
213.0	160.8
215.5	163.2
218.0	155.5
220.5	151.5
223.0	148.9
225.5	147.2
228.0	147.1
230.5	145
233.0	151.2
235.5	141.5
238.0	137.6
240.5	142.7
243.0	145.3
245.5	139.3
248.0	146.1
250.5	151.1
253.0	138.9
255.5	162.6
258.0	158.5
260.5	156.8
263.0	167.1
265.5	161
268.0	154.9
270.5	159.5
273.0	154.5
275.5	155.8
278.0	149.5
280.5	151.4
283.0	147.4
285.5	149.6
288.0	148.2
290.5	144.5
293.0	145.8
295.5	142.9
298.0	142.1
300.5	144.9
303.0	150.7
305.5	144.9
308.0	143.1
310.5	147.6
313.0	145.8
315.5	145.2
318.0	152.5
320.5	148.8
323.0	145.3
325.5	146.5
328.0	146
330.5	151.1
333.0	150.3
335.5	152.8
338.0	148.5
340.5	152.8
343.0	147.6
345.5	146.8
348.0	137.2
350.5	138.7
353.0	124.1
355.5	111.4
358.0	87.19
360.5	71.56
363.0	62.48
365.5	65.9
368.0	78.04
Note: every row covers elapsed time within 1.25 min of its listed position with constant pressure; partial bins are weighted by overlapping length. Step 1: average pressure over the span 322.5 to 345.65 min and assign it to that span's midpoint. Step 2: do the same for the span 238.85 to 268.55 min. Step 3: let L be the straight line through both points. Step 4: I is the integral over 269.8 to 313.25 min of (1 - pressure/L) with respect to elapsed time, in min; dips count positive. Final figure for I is 0.7 min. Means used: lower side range 152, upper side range 149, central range 148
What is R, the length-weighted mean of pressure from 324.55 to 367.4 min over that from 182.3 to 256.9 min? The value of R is 0.81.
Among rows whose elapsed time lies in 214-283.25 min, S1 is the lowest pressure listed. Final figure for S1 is 137.6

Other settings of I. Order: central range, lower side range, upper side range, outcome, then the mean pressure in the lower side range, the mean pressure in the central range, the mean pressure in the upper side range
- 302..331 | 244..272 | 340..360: -2.1 min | 154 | 147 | 128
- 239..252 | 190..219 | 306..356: 1.1 min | 164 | 145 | 145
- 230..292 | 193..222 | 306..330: 1.9 min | 163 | 150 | 147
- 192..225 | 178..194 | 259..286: -2.0 min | 151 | 162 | 155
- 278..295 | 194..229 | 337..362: -0.7 min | 161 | 148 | 126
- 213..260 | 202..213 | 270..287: 3.9 min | 169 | 149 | 152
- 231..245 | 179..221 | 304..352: 1.1 min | 160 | 143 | 147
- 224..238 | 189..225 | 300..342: 1.2 min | 162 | 146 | 148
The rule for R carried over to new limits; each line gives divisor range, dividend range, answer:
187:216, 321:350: 0.90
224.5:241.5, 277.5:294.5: 1.02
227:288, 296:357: 0.96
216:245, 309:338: 1.01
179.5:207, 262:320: 0.95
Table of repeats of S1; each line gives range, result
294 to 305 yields 142.1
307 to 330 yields 143.1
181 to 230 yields 146.7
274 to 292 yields 144.5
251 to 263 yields 138.9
